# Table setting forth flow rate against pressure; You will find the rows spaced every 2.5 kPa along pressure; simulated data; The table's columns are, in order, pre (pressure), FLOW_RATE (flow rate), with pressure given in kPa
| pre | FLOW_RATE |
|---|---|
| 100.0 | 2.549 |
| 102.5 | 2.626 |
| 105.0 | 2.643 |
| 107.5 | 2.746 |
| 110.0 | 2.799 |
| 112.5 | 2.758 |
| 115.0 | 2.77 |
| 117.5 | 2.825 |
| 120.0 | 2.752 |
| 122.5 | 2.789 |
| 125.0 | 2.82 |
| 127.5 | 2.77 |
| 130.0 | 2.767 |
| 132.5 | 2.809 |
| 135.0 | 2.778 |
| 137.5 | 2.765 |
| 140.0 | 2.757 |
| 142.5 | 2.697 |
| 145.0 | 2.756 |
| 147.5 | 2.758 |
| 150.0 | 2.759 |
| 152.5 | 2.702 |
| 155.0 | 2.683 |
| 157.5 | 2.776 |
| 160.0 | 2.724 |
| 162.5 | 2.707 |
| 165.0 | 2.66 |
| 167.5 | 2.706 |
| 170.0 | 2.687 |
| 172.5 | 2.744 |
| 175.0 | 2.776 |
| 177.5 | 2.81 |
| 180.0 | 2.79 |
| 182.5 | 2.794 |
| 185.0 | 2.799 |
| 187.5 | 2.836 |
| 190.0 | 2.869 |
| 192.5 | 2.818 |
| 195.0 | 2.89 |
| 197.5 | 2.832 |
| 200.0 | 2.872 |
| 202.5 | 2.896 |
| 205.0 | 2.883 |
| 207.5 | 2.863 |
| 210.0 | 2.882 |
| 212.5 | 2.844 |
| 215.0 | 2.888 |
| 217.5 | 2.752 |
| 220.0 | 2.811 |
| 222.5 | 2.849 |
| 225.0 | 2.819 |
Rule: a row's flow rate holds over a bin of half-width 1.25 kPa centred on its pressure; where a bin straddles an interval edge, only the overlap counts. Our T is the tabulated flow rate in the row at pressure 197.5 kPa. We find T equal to 2.832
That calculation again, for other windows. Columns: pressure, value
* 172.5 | 2.744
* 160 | 2.724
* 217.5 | 2.752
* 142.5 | 2.697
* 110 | 2.799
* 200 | 2.872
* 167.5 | 2.706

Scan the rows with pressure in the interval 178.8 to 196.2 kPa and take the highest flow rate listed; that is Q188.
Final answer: 2.89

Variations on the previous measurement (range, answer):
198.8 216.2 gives 2.896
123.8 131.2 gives 2.82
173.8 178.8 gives 2.81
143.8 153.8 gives 2.759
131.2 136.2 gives 2.809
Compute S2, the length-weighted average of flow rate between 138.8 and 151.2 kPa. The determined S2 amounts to 2.75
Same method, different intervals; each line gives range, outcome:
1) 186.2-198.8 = 2.85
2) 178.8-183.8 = 2.79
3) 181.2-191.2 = 2.82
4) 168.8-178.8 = 2.75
